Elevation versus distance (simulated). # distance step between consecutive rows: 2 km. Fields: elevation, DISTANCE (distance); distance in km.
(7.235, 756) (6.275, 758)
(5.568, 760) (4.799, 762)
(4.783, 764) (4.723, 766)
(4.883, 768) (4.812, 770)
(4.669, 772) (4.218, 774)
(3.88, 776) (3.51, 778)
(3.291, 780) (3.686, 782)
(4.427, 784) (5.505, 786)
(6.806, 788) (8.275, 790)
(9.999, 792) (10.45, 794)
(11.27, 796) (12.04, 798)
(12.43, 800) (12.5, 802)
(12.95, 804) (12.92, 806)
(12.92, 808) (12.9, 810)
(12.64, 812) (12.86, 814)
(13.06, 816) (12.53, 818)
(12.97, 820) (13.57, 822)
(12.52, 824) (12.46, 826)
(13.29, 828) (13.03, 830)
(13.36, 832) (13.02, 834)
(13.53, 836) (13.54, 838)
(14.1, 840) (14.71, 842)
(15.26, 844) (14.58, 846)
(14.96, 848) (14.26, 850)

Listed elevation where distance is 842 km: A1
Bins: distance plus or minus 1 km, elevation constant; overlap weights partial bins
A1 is 14.71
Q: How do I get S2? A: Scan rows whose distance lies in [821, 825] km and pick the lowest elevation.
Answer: 12.52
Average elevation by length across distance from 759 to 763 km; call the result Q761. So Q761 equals 5.18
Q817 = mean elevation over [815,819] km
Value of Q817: 12.8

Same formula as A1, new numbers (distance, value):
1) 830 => 13.03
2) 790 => 8.275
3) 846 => 14.58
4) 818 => 12.53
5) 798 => 12.04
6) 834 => 13.02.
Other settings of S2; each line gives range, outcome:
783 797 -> 4.427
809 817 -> 12.64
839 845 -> 14.1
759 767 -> 4.723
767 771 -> 4.812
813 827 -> 12.46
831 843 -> 13.02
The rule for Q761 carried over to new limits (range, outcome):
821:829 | 13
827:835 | 13.2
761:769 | 4.8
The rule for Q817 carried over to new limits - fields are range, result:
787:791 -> 7.54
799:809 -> 12.7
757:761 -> 5.92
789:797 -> 10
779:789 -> 4.74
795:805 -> 12.2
